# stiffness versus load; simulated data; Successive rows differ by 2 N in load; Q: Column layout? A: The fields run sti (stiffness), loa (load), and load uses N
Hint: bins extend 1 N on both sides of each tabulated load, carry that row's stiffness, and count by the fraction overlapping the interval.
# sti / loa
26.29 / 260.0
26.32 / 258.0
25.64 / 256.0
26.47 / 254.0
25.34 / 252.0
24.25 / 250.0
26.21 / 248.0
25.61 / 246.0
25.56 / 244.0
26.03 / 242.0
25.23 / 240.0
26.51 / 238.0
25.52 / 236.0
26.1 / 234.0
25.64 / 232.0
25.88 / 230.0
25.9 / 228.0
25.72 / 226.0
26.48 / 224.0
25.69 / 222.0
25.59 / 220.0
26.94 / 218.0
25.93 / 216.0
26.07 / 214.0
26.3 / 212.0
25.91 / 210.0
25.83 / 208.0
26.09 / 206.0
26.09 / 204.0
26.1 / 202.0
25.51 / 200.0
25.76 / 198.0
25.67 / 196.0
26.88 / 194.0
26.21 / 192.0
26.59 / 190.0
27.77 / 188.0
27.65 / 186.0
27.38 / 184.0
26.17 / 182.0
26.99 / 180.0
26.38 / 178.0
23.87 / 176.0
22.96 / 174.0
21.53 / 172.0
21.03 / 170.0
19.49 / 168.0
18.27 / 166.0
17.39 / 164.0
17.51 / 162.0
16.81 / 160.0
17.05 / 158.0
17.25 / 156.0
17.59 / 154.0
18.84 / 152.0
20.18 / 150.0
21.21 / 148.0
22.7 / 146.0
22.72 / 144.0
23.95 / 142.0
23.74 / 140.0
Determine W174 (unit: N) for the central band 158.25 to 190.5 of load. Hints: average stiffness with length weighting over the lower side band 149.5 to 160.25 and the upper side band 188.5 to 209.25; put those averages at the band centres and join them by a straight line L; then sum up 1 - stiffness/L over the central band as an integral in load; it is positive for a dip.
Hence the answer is -1.6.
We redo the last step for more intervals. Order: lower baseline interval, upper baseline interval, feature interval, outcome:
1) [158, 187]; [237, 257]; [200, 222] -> -1.9 N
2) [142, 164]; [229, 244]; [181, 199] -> -3.6 N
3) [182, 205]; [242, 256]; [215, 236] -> 0.0 N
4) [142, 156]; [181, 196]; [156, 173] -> 3.3 N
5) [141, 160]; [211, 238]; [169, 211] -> -4.4 N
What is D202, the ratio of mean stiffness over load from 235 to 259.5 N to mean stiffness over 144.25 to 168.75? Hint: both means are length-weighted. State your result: 1.4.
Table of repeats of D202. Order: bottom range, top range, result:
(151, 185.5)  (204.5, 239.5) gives 1.23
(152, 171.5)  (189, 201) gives 1.44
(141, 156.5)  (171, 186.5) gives 1.22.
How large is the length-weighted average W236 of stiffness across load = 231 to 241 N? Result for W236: 25.8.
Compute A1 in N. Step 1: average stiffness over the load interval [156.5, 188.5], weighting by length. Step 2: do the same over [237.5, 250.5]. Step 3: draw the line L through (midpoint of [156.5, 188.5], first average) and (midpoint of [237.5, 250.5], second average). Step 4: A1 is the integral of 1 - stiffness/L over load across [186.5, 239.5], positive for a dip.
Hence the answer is -4.3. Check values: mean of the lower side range 22.2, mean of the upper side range 25.6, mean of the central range 26.1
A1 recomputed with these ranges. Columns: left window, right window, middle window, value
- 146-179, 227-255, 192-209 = -2.45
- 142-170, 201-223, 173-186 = -2.15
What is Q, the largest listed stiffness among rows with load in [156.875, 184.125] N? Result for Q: 27.38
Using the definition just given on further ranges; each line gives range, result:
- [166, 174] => 22.96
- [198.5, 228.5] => 26.94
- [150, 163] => 20.18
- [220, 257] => 26.51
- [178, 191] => 27.77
